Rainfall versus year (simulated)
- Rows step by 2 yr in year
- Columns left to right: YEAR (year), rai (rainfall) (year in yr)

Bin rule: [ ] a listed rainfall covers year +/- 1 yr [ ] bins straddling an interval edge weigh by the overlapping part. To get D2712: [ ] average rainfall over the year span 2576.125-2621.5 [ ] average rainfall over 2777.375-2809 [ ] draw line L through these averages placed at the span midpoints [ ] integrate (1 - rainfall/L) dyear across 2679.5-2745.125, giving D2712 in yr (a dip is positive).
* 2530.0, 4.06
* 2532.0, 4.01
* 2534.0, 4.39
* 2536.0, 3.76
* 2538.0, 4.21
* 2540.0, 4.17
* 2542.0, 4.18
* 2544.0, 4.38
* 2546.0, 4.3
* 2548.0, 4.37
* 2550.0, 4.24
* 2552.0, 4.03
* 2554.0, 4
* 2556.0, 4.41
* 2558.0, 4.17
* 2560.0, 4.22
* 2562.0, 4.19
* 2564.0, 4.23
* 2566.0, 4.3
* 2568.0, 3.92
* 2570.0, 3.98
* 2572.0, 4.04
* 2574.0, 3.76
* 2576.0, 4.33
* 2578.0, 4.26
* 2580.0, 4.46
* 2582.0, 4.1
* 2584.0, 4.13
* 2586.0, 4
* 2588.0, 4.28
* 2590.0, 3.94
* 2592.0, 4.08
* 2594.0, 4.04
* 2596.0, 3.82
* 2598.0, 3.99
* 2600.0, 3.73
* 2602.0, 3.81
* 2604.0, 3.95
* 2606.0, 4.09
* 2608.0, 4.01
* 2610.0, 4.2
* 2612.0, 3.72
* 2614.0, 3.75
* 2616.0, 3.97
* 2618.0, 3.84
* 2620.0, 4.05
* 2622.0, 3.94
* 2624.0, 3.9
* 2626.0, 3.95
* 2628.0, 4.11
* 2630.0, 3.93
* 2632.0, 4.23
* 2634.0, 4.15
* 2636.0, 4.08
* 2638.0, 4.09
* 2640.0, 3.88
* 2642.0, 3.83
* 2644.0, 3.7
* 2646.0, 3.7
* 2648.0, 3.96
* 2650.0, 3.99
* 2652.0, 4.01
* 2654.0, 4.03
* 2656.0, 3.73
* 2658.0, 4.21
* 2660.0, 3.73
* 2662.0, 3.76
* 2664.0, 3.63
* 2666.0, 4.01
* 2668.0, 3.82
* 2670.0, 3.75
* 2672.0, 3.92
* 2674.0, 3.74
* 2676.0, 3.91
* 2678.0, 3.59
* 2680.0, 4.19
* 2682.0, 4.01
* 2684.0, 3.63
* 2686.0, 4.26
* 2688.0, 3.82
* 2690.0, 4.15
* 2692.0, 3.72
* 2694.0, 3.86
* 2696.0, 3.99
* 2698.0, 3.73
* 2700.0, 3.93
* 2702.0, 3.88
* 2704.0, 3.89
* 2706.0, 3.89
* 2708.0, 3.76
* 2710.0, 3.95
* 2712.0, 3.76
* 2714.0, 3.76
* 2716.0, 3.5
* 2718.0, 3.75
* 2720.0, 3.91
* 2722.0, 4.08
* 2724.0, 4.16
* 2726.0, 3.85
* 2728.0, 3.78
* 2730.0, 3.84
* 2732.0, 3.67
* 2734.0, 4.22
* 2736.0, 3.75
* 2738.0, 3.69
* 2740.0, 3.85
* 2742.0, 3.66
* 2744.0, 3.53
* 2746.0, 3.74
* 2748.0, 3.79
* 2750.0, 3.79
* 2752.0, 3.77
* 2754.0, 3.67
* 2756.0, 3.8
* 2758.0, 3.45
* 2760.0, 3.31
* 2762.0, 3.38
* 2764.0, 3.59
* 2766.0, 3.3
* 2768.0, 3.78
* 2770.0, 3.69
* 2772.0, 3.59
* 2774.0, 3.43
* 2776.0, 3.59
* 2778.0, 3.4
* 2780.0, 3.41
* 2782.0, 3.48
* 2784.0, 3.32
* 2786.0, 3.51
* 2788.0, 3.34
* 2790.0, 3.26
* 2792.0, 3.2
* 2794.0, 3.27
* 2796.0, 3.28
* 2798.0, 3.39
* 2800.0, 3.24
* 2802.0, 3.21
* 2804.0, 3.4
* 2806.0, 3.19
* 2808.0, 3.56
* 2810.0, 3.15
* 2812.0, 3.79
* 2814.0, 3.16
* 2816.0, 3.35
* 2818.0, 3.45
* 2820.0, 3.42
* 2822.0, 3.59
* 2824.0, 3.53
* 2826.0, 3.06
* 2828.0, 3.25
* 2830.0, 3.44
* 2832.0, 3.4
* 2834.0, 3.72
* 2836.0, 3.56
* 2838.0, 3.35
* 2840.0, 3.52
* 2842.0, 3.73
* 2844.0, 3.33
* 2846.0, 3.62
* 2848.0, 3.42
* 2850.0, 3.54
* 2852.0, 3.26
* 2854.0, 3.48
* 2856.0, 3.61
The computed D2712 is -4.30 yr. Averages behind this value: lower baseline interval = 4.02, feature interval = 3.86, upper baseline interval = 3.34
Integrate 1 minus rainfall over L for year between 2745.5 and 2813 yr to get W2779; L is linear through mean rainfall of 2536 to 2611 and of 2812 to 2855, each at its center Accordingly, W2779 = 2.2 yr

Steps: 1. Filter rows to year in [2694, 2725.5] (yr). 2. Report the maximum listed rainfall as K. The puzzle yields 4.16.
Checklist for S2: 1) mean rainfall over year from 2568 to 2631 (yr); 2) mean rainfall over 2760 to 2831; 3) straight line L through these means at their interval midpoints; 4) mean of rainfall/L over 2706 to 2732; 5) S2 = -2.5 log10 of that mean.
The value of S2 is -0.06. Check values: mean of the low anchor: 4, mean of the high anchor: 3.4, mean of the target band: 3.84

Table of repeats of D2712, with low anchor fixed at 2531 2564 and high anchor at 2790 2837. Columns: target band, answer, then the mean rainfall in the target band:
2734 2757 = -1.10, 3.75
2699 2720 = -0.68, 3.81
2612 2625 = 0.26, 3.89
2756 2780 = 0.02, 3.51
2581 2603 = 0.33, 3.99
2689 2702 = -0.56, 3.9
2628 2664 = -0.46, 3.94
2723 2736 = -0.99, 3.91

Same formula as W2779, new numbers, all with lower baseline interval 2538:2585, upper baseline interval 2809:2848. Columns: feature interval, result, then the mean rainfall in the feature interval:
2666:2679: 0.2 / 3.81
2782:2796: 0.9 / 3.33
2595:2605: 0.5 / 3.86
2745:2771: 0.1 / 3.62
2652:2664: 0.1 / 3.88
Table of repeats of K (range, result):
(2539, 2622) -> 4.46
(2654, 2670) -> 4.21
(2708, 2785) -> 4.22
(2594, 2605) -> 4.04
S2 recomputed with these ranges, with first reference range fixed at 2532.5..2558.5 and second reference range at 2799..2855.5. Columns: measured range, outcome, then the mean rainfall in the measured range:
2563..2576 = 0.02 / 4.06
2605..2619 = 0.02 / 3.94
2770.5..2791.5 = 0.04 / 3.43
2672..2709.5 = -0.03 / 3.89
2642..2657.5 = 0.01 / 3.88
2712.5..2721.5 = -0.01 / 3.75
